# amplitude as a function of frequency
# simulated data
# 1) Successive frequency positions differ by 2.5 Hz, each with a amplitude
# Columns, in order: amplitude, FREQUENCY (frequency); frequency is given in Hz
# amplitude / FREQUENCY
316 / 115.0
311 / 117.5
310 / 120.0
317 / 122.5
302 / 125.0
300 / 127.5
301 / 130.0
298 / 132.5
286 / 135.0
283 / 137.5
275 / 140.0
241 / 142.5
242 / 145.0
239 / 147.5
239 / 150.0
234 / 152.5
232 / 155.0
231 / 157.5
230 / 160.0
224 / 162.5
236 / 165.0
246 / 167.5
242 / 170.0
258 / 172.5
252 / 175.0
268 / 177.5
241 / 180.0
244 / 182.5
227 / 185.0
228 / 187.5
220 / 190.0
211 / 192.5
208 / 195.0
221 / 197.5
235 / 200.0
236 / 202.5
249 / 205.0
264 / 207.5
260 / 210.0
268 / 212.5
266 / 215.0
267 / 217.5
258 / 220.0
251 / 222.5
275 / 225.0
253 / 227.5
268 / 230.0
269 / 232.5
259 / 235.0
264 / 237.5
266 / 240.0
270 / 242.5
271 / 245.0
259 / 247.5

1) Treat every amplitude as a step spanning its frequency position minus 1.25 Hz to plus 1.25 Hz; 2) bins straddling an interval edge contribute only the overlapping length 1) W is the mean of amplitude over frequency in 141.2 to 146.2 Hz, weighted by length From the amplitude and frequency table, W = 242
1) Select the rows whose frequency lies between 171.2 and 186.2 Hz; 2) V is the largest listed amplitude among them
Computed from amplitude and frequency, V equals 268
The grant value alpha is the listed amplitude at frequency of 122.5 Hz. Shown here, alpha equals 317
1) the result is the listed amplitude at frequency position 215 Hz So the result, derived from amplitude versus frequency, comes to 266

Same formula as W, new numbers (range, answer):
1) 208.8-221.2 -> 264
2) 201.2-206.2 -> 242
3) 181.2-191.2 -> 230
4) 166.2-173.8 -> 249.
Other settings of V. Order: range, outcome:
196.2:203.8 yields 236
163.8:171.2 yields 246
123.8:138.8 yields 302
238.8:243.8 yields 270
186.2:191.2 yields 228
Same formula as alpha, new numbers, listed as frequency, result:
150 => 239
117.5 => 311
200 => 235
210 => 260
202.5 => 236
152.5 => 234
